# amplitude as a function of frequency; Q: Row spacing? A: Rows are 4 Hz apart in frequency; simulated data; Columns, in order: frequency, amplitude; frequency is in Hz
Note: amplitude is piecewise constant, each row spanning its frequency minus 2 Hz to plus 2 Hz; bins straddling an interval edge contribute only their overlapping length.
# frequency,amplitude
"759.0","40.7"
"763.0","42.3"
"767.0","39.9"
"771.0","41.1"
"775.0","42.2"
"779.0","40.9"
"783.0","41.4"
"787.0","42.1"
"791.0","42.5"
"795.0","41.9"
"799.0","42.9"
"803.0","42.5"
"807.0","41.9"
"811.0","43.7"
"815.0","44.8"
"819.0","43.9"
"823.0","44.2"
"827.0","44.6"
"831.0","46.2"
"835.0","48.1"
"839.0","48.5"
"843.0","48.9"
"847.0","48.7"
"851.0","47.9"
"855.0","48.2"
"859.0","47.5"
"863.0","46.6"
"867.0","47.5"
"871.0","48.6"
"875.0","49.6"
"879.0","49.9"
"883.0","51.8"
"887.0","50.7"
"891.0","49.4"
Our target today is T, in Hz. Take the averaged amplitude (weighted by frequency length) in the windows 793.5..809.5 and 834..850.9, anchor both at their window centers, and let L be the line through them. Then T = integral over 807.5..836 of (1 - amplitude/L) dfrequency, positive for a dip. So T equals 0.4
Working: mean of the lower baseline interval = 42.4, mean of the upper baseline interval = 48.5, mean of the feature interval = 44.8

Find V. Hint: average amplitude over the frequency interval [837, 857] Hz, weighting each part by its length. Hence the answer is 48.4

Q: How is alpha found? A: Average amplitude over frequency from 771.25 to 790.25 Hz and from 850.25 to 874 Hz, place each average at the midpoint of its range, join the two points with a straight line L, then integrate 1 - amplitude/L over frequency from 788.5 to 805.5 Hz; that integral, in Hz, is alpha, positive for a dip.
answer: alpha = 0.2 Hz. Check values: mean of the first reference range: 41.7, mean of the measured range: 42.4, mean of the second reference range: 47.8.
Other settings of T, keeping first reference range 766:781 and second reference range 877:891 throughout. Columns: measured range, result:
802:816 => 0.3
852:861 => 0.1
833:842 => -0.3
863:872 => 0.3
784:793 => 0.0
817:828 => 0.3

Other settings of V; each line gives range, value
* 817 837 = 45.4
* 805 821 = 43.6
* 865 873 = 48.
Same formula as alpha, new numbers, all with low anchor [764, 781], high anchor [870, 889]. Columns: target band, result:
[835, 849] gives -0.5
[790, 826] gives 0.7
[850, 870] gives 0.4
